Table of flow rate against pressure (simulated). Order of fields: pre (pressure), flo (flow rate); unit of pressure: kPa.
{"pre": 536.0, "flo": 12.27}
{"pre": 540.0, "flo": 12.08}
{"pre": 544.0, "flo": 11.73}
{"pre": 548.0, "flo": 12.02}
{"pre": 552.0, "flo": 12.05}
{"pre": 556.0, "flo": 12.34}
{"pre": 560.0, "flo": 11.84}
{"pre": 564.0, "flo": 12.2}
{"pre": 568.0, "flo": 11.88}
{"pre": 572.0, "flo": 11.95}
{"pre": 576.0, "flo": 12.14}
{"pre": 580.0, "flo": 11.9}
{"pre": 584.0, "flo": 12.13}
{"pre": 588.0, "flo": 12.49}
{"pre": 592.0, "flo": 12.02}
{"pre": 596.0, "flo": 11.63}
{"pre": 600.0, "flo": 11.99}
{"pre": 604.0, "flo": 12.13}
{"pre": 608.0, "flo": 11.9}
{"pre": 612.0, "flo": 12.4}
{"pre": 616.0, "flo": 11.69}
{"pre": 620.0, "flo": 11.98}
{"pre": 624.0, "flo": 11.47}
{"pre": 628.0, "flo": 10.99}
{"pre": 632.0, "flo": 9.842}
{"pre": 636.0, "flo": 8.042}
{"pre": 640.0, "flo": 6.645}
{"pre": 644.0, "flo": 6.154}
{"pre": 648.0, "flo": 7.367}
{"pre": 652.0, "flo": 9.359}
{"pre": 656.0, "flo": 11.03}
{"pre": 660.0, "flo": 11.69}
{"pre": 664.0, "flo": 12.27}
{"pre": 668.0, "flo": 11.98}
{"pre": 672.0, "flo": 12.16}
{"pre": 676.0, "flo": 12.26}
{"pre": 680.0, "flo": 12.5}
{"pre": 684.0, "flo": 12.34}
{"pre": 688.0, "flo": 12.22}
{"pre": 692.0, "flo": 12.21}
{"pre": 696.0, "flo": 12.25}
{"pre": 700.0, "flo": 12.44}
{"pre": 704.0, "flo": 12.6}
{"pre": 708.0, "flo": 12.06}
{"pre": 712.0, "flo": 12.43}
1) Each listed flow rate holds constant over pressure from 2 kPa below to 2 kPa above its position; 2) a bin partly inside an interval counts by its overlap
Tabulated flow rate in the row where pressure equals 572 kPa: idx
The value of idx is 11.95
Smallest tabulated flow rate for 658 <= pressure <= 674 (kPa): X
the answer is 11.69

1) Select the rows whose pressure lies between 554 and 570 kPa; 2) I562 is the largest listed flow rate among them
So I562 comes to 12.34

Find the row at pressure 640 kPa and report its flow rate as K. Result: 6.645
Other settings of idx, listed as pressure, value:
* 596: 11.63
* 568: 11.88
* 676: 12.26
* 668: 11.98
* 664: 12.27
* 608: 11.9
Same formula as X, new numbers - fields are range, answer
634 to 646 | 6.154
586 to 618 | 11.63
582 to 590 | 12.13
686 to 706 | 12.21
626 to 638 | 8.042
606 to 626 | 11.47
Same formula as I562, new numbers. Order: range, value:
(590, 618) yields 12.4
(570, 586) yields 12.14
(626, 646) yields 10.99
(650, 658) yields 11.03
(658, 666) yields 12.27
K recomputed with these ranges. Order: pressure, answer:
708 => 12.06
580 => 11.9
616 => 11.69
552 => 12.05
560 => 11.84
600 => 11.99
